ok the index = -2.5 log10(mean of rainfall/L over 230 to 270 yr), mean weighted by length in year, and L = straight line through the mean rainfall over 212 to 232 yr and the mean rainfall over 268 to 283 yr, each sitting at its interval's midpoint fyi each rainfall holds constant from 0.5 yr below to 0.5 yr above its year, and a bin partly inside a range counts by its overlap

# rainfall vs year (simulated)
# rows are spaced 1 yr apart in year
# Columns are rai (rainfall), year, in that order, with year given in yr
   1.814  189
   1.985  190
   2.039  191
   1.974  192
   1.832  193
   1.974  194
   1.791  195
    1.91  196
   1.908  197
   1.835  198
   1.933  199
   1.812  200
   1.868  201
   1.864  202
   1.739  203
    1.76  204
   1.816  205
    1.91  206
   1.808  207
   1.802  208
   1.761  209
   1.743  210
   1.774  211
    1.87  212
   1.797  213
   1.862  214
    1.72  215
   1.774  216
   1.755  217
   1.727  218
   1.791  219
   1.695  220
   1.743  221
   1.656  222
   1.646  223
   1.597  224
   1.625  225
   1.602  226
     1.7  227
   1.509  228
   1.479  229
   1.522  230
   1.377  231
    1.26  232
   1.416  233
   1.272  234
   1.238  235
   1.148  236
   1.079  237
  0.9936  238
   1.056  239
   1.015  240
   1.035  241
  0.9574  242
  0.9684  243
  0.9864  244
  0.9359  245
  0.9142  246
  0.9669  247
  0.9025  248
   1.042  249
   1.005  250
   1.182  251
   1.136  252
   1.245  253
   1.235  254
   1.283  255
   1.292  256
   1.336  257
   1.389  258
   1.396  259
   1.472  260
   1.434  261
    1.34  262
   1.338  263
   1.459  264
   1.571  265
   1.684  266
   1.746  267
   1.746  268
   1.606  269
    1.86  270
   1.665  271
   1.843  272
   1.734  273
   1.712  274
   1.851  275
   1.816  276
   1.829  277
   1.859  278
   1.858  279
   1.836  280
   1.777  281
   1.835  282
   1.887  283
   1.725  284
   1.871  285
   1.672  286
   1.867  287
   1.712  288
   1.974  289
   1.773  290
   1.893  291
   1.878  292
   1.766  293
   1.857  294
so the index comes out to 0.35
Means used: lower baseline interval 1.66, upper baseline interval 1.79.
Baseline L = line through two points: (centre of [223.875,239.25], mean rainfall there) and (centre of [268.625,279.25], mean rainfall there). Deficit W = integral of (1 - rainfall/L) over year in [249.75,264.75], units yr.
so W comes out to 2.9 yr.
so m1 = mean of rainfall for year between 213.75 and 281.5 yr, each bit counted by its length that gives 1.45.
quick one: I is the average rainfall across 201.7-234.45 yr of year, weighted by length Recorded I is 1.68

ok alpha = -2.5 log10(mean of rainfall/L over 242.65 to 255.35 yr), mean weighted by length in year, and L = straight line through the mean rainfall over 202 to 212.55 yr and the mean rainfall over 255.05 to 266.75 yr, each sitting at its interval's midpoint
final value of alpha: 0.38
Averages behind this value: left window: 1.8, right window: 1.43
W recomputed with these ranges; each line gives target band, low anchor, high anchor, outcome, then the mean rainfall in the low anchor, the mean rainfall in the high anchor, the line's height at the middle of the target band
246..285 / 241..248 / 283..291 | -3.8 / 0.957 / 1.81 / 1.38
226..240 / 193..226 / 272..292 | 3.8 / 1.79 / 1.82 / 1.8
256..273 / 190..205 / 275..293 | 2.6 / 1.88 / 1.83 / 1.84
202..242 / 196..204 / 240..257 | -1.5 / 1.85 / 1.07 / 1.5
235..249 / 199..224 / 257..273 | 5.5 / 1.78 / 1.57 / 1.66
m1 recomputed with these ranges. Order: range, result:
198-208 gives 1.83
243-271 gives 1.31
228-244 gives 1.19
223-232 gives 1.54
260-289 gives 1.72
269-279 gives 1.79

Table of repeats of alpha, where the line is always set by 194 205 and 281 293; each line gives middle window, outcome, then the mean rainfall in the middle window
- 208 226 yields 0.065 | 1.74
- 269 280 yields 0.018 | 1.8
